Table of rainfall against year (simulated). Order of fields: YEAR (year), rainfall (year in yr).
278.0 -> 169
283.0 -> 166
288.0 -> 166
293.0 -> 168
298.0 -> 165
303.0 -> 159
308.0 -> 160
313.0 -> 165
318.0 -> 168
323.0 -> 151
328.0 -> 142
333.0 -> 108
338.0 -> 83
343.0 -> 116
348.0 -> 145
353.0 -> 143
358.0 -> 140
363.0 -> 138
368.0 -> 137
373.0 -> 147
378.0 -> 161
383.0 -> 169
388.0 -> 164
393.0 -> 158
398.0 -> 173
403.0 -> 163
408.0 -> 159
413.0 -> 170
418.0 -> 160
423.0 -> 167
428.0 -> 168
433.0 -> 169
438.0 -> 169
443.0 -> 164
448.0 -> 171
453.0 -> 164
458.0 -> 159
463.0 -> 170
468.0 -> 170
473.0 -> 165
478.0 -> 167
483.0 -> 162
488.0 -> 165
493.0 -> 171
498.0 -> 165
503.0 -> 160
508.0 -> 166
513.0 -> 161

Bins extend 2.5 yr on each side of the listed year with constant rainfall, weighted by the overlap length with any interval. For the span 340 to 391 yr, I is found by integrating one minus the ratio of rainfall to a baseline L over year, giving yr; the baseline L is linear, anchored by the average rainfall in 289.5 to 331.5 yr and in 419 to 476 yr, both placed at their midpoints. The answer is 5.2 yr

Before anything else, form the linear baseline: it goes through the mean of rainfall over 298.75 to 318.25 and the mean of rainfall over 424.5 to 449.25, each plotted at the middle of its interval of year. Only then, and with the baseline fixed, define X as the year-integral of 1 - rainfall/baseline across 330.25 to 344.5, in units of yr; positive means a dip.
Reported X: 5.4 yr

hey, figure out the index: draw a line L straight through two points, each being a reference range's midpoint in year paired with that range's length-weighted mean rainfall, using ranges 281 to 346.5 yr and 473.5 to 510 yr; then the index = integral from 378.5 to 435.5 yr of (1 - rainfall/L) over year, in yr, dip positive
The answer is -3.2 yr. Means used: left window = 147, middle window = 165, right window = 165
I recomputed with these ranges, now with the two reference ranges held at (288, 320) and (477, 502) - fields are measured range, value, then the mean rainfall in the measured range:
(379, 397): 0.1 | 164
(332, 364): 7.7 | 125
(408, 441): -0.3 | 166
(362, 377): 2.0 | 143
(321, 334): 2.2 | 136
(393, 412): 0.1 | 164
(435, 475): -0.3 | 167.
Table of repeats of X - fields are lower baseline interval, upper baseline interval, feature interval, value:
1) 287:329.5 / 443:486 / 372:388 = 0.21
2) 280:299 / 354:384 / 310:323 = -0.27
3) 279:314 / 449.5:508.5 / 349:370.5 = 3.24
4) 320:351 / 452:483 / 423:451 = -2.12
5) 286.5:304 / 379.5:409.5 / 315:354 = 7.74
